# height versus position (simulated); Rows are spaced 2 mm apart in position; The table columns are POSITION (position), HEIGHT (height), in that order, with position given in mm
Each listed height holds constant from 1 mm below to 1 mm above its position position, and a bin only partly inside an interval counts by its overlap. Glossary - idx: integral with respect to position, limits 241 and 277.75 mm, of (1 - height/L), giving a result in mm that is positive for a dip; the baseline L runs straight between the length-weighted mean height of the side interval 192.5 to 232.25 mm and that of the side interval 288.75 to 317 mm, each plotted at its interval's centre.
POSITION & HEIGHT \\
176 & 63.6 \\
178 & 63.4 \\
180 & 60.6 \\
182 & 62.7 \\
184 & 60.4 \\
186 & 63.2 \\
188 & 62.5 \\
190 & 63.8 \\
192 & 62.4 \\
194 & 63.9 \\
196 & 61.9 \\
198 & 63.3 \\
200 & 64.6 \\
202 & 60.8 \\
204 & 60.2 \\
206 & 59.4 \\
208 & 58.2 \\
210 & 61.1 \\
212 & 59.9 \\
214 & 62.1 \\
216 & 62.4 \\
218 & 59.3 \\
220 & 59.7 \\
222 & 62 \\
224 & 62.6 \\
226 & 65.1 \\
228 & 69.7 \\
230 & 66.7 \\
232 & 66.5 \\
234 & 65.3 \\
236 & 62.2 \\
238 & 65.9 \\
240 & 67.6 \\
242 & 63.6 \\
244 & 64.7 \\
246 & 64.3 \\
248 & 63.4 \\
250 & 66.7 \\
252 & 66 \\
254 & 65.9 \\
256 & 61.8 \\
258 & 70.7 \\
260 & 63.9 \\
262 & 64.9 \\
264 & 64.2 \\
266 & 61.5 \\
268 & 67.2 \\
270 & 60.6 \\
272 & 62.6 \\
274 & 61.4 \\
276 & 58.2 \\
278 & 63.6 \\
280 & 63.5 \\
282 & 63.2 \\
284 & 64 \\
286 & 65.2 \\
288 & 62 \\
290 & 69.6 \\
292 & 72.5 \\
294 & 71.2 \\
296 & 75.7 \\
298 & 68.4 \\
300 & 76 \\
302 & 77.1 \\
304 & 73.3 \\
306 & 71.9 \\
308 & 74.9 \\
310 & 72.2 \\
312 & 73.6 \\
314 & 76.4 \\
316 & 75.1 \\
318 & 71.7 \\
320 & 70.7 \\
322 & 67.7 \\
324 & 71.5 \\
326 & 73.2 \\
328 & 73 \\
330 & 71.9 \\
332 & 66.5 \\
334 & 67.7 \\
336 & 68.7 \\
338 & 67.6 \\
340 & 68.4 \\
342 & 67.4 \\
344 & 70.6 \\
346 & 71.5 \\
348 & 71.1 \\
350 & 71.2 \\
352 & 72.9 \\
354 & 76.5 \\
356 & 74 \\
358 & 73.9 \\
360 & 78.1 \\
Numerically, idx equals 2.2 mm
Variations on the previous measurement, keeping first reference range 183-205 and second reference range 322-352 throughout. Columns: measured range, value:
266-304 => 0.29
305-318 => -0.97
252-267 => 0.26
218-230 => 0.07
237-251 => -0.01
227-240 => -0.33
